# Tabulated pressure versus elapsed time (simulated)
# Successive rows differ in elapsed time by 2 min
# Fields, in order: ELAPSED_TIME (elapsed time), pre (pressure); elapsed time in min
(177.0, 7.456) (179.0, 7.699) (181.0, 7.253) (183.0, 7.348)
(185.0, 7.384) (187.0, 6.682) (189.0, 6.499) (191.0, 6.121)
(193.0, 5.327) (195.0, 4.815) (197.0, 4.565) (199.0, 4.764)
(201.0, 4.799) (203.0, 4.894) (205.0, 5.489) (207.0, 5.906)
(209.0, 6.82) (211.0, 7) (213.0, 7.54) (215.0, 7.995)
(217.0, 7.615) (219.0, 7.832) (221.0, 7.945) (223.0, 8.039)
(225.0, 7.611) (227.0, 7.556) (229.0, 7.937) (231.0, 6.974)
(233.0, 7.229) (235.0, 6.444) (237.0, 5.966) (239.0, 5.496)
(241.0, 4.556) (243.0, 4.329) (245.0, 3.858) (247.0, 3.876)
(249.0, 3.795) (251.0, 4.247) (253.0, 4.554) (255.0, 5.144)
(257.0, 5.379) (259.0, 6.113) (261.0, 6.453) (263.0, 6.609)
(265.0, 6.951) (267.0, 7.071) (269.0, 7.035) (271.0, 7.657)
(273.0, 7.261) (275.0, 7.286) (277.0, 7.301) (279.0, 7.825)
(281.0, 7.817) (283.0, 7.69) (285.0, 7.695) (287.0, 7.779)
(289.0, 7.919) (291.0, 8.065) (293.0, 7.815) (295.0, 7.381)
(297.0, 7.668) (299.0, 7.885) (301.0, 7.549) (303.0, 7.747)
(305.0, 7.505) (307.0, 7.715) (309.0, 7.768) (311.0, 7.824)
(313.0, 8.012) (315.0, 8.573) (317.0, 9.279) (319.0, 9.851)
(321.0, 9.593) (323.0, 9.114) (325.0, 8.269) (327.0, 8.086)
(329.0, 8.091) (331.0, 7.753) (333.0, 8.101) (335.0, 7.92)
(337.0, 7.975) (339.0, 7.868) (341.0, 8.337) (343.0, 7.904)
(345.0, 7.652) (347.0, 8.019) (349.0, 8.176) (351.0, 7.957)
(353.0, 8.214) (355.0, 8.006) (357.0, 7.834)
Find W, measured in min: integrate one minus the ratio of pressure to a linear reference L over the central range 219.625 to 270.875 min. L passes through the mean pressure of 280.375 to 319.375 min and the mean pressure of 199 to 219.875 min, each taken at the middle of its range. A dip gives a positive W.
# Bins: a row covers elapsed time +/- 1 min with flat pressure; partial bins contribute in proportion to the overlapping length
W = 7.0 min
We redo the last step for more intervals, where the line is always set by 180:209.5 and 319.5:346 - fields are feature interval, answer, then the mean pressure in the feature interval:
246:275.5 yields 4.62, 5.94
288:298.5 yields -0.29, 7.78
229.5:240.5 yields 0.28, 6.41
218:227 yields -2.06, 7.82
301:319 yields -0.62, 8.12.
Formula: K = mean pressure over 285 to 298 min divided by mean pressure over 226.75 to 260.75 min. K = 1.4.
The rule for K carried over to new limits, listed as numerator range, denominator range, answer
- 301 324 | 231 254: 1.67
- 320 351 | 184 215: 1.37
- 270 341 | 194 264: 1.33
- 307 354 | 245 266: 1.58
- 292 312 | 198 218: 1.22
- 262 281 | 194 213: 1.30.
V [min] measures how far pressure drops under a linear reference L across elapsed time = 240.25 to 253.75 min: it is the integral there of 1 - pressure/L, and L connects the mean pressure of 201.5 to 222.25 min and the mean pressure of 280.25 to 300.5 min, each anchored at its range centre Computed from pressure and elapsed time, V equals 5.8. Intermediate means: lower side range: 6.87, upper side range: 7.77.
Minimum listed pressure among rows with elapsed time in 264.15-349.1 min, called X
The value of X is 6.951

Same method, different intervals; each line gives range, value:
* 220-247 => 3.858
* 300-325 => 7.505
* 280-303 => 7.381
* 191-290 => 3.795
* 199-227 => 4.764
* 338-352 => 7.652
